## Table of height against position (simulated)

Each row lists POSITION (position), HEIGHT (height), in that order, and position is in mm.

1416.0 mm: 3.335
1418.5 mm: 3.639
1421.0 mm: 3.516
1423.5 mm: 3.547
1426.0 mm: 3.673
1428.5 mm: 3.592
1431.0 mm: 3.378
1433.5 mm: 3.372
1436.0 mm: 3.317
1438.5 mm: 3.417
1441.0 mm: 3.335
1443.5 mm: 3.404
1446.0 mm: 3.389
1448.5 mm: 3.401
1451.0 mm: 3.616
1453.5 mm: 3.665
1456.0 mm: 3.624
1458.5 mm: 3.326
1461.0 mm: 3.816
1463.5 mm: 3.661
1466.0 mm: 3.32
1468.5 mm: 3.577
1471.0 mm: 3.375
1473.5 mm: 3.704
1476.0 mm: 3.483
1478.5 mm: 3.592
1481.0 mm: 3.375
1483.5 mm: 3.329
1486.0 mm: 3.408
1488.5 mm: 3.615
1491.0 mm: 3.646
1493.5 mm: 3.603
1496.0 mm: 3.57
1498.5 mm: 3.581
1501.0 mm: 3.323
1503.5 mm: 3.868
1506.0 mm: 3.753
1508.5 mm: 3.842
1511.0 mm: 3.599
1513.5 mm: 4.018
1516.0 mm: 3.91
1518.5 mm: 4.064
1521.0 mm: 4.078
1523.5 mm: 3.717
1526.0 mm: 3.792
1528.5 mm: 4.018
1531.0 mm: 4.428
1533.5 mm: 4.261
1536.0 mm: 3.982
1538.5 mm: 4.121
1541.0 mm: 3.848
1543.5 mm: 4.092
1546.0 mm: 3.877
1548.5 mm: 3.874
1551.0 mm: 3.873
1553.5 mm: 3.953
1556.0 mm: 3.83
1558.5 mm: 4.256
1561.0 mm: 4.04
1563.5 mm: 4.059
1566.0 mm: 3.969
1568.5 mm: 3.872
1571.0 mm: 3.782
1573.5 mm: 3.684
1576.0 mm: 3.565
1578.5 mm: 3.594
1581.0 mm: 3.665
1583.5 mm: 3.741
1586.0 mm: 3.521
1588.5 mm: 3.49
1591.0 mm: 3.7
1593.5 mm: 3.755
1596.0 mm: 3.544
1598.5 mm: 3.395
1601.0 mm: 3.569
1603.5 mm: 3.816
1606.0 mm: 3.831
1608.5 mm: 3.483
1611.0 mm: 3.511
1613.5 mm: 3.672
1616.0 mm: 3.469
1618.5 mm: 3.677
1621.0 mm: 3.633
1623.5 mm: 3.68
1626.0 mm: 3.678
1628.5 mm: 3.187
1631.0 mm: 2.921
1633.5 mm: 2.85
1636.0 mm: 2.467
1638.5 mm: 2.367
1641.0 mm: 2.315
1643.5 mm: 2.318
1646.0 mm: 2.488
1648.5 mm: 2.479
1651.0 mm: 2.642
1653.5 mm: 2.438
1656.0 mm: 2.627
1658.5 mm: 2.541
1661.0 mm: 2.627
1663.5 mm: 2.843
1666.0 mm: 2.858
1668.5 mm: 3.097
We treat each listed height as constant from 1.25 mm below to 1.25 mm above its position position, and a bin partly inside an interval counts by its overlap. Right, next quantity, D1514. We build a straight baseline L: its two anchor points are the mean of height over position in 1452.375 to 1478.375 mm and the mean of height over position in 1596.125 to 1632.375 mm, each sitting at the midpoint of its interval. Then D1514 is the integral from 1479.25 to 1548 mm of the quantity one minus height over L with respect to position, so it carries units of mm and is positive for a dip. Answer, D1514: -4.9 mm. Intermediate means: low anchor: 3.56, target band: 3.8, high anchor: 3.54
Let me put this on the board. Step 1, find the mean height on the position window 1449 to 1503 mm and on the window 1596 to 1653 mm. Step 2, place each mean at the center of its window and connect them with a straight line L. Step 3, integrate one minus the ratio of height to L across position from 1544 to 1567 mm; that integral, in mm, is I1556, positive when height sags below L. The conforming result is -4.43 mm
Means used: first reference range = 3.54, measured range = 3.97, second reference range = 3.16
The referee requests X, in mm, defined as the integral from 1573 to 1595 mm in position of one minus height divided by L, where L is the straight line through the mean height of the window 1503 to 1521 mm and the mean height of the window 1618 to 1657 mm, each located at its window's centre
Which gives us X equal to -2.32 mm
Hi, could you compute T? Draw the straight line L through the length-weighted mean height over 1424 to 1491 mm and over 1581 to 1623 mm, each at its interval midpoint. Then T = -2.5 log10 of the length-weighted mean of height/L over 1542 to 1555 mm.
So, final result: -0.10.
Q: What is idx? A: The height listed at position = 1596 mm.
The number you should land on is 3.544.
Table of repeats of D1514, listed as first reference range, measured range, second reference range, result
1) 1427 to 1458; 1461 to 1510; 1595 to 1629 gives -1.0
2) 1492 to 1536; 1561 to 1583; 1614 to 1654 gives -2.4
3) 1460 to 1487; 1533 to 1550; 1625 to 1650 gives -4.4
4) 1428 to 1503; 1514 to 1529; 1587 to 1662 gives -2.5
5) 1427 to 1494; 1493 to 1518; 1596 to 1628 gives -1.4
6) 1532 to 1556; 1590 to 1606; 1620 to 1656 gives -1.6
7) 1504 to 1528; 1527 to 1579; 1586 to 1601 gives -3.2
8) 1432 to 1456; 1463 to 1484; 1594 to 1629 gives -0.1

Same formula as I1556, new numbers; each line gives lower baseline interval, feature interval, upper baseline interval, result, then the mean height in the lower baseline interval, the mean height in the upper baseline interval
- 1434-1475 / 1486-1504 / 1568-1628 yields -0.2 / 3.49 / 3.63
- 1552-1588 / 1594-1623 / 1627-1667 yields -3.5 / 3.82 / 2.63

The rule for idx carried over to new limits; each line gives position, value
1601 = 3.569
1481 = 3.375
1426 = 3.673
